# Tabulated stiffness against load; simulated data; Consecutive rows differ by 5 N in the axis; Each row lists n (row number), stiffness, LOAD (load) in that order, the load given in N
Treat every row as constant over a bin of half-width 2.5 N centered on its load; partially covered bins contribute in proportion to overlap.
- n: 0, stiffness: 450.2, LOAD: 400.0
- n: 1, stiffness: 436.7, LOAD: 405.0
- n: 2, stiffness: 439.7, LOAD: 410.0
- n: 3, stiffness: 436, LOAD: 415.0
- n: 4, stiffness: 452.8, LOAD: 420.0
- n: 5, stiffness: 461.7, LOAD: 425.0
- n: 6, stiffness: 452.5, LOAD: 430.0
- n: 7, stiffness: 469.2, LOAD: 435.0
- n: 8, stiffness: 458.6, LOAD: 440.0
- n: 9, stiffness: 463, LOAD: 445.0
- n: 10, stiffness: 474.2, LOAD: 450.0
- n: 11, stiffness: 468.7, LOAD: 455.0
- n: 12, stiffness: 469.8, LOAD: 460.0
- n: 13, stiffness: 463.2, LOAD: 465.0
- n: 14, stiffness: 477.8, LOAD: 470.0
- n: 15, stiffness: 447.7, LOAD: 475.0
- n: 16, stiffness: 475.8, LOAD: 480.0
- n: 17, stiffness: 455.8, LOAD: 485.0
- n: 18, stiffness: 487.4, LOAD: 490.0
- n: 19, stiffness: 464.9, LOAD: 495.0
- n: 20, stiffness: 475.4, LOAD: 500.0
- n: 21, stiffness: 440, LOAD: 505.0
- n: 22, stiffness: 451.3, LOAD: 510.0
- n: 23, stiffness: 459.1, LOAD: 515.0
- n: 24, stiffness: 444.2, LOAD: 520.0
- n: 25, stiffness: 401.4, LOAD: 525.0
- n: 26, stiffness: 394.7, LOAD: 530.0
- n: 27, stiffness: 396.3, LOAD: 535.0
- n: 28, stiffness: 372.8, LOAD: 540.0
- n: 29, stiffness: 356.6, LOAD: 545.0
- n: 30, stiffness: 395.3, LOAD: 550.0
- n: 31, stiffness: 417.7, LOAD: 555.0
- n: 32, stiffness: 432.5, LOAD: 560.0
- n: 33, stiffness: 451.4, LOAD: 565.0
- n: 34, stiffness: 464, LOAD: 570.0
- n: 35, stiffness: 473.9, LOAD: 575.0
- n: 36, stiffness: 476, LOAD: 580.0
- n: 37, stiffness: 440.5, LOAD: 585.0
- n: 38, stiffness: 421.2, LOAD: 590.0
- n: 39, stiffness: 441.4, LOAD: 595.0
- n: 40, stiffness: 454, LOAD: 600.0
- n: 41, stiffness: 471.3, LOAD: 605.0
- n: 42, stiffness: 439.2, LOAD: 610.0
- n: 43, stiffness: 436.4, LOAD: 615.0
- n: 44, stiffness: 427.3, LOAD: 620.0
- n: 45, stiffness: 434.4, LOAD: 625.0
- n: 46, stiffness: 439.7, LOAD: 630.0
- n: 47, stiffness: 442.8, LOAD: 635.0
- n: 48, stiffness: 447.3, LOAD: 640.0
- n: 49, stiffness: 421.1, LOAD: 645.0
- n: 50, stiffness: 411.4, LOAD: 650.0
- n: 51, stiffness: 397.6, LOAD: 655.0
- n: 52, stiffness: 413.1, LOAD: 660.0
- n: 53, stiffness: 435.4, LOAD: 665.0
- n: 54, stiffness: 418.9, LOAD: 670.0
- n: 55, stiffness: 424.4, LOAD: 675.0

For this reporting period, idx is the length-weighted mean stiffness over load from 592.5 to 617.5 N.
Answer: 448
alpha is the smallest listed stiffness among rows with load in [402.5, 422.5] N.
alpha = 436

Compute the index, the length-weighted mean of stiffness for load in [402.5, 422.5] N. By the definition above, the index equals 441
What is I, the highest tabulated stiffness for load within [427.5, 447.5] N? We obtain 469.2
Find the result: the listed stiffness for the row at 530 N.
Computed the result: 394.7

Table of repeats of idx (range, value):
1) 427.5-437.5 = 461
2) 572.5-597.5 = 451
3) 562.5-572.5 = 458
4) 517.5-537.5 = 409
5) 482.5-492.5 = 472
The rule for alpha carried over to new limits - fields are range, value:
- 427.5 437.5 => 452.5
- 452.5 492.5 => 447.7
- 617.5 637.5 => 427.3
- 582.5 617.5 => 421.2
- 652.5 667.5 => 397.6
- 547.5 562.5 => 395.3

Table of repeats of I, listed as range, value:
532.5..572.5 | 464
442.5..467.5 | 474.2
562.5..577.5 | 473.9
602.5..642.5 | 471.3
